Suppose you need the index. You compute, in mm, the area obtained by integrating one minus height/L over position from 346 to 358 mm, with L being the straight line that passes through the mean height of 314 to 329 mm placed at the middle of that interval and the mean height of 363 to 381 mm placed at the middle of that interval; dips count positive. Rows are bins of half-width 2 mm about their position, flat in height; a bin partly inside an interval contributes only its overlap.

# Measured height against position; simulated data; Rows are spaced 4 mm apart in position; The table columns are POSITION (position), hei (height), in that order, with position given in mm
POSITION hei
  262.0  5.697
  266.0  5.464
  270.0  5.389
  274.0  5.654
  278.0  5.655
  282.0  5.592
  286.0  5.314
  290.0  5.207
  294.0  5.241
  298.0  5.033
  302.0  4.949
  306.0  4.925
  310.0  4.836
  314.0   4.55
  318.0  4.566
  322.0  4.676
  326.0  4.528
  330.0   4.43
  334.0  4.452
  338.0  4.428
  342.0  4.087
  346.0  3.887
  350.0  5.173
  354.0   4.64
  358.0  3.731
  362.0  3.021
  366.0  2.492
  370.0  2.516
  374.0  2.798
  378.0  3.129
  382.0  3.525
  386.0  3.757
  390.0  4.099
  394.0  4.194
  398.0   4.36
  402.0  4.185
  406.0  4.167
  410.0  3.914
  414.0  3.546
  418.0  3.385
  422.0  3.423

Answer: -3.6 mm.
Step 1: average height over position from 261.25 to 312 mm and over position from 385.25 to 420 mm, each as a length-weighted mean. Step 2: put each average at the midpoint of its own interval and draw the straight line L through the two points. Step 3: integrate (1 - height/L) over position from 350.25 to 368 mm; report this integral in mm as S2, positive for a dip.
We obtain 3.33 mm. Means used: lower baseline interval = 5.29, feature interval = 3.64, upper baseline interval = 3.96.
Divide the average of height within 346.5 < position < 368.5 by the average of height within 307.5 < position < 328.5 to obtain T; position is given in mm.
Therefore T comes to 0.82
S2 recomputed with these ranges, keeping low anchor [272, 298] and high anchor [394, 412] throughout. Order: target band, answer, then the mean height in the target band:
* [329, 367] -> 5.5 mm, 4.06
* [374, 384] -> 2.7 mm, 3.22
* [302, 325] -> 1.7 mm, 4.72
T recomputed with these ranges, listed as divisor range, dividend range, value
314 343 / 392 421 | 0.88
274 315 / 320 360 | 0.85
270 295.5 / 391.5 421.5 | 0.72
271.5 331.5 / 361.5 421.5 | 0.71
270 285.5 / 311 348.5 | 0.79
